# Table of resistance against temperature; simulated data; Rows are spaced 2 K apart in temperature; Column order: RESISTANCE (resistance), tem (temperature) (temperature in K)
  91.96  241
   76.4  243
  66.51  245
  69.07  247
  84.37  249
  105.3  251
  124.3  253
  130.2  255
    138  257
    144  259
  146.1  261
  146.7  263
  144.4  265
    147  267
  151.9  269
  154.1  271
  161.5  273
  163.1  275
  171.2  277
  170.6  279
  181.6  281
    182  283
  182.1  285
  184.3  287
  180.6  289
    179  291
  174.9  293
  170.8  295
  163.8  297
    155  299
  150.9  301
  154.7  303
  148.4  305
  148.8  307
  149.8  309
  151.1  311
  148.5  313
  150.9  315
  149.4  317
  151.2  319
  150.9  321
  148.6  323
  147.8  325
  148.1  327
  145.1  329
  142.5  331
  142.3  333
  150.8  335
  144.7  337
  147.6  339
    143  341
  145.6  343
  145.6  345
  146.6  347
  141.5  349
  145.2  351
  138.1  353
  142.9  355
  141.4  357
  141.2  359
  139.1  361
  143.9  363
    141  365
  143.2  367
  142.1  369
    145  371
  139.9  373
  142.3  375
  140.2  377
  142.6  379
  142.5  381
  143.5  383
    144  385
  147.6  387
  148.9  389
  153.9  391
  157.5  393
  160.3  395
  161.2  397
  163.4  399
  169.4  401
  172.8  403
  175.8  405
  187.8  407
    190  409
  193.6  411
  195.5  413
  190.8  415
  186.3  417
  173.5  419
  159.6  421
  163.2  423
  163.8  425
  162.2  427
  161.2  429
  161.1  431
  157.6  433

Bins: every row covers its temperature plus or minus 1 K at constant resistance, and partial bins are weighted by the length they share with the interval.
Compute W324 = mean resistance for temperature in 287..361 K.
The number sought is 151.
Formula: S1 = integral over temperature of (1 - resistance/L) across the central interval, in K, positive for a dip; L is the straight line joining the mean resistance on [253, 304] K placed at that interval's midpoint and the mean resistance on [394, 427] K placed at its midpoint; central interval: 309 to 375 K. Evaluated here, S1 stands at 8.8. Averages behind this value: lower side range 160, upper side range 175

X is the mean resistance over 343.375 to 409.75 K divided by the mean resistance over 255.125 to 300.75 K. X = 0.93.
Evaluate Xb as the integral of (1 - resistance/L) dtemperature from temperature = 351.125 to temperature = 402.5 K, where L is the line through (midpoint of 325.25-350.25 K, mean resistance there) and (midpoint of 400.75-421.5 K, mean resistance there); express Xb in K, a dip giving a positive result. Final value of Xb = 5.5 K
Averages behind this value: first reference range 145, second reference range 182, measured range 147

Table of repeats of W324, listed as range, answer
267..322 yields 162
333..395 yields 145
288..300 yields 171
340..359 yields 143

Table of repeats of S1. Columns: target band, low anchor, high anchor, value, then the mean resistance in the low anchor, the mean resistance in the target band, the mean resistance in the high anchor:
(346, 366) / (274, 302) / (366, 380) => 0.82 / 172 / 142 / 142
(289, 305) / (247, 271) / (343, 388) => -3.42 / 131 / 164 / 143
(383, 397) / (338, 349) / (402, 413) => 1.78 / 145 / 152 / 185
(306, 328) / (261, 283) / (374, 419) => 1.61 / 160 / 150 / 164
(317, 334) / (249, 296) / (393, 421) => 1.79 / 156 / 147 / 177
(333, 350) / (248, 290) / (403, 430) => 1.95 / 152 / 145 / 177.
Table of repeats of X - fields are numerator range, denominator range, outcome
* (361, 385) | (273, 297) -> 0.81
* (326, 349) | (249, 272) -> 1.06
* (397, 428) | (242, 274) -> 1.42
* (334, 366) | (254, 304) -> 0.89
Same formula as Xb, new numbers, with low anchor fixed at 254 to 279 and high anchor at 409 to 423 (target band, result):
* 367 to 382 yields 2.7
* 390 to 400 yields 1.0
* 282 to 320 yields -1.0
